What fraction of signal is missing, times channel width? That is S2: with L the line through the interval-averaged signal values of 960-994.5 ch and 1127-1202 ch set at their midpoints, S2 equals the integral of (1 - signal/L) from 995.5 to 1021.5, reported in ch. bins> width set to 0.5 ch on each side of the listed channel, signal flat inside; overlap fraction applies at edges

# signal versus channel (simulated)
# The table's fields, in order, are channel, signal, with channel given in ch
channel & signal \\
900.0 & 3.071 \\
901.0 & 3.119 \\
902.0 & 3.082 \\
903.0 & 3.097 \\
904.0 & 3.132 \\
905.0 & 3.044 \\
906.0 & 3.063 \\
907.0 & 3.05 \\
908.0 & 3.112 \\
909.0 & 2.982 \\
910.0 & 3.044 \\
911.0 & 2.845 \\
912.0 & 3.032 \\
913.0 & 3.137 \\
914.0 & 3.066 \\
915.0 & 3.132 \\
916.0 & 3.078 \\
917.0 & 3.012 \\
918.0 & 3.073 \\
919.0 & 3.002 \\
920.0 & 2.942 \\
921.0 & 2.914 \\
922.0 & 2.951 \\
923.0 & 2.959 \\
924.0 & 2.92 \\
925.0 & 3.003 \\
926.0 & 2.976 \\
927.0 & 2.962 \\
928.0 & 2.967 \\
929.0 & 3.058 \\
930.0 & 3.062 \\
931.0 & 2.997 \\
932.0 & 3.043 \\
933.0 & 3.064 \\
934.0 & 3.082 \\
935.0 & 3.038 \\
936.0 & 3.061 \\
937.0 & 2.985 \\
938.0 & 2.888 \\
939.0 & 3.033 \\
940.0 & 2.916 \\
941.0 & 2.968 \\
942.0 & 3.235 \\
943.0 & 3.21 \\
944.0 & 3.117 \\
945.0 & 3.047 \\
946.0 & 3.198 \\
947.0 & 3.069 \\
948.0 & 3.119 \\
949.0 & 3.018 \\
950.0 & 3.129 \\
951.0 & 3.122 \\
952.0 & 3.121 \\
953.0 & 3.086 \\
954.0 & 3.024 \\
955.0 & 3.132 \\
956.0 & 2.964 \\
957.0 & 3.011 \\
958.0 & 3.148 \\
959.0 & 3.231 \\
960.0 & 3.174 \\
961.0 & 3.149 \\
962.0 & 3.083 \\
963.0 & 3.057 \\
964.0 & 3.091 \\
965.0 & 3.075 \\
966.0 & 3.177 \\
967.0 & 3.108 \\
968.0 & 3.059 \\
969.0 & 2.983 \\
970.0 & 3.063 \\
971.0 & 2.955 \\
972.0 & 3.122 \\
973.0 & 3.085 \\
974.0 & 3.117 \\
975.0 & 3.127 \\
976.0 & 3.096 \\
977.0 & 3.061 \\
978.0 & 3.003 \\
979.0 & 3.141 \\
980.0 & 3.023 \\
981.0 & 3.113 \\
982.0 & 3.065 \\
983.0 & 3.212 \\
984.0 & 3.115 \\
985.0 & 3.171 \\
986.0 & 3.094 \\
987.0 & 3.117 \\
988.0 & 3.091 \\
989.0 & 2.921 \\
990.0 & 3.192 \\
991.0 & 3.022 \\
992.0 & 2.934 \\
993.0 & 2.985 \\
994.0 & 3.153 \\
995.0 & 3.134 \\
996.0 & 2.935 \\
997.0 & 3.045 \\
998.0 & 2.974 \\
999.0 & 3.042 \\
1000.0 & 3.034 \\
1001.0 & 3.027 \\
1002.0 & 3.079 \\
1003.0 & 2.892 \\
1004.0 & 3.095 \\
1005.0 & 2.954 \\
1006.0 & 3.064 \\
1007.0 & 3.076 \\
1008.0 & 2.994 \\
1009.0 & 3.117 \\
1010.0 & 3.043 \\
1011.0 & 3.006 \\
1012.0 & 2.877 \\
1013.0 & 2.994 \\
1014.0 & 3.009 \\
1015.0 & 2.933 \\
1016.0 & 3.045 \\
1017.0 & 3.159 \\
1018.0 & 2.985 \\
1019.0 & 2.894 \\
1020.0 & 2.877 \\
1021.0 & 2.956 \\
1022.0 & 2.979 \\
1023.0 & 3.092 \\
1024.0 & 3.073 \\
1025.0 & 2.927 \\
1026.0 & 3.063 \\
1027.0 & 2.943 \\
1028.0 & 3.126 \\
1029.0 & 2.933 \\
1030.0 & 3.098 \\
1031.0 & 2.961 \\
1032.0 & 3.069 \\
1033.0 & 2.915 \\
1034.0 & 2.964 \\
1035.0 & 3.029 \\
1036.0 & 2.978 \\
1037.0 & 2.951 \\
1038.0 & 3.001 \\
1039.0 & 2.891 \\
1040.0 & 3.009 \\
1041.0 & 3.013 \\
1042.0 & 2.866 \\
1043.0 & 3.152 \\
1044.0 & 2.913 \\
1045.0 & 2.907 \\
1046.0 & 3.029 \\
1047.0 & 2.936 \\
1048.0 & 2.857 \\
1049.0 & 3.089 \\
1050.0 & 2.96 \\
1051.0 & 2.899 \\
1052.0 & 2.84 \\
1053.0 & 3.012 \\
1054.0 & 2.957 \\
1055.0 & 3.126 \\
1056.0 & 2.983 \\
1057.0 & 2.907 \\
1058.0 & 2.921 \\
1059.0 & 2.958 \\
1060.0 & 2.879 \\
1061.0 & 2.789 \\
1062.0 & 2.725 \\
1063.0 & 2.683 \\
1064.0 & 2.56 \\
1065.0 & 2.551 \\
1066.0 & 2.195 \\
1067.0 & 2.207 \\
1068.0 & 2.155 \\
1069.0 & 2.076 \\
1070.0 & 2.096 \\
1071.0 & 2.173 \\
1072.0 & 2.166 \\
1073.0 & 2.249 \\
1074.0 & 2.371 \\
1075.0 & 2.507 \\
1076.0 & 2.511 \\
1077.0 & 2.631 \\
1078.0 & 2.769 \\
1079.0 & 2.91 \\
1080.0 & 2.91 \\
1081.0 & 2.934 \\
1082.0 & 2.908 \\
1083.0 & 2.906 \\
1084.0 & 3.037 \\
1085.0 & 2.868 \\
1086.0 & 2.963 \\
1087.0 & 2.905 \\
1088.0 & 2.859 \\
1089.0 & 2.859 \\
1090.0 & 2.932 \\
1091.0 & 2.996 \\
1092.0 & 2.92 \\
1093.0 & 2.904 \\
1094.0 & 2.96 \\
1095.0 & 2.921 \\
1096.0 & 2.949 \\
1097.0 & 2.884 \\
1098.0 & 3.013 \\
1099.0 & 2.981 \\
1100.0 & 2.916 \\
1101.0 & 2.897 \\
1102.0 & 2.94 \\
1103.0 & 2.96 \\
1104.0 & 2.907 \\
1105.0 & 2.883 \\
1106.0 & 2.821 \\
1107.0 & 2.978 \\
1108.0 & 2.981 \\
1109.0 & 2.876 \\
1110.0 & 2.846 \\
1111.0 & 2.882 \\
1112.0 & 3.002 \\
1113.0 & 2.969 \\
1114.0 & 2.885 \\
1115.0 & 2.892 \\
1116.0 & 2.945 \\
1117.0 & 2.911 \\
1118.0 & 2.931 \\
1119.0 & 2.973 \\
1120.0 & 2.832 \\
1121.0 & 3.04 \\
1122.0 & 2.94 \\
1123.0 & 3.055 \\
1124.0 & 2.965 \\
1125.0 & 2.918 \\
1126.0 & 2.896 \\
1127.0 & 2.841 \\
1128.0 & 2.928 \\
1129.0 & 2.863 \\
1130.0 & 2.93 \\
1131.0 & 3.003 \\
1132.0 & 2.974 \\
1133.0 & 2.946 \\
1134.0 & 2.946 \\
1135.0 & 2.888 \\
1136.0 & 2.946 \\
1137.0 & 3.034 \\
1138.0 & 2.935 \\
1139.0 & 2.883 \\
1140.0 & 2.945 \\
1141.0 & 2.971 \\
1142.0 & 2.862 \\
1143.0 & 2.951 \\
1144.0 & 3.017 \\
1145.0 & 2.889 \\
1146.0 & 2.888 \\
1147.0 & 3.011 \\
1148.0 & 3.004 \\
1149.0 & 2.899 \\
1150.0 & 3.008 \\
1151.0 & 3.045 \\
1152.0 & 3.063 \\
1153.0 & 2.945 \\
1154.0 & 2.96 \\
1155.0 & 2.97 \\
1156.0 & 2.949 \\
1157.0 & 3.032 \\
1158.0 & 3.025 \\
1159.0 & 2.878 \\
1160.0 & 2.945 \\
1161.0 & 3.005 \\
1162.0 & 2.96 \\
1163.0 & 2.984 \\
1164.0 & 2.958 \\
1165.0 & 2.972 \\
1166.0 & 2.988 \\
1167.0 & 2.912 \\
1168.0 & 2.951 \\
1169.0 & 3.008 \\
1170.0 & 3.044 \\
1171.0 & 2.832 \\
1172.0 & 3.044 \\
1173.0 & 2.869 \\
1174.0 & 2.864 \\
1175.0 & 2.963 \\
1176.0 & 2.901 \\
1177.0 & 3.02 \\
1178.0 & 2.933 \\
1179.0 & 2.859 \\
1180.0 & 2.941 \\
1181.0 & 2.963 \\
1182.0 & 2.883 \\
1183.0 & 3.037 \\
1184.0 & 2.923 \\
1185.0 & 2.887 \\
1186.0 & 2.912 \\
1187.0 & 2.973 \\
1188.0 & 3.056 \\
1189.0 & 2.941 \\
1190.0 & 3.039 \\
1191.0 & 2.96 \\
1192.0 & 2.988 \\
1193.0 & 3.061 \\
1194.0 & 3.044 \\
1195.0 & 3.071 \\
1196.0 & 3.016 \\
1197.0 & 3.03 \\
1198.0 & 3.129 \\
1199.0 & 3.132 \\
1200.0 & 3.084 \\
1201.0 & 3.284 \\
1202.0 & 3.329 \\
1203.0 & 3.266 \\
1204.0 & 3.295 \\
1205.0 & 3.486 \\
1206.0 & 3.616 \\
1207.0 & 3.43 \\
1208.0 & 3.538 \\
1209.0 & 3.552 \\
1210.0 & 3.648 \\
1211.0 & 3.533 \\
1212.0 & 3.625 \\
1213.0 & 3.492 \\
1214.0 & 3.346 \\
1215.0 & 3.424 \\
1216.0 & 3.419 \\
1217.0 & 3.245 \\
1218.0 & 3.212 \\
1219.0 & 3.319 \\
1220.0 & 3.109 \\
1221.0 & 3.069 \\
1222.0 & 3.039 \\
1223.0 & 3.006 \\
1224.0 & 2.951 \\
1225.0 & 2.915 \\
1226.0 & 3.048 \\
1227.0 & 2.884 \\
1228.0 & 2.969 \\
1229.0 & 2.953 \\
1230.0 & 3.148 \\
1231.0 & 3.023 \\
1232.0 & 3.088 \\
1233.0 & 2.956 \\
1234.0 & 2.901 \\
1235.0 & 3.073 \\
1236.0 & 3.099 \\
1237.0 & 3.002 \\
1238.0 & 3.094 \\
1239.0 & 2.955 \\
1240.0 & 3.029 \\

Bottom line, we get 0.5 ch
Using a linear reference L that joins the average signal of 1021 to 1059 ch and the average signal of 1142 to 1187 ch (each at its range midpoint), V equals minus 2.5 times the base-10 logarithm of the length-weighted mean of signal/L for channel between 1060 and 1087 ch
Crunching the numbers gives 0.15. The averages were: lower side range 2.98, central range 2.58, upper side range 2.96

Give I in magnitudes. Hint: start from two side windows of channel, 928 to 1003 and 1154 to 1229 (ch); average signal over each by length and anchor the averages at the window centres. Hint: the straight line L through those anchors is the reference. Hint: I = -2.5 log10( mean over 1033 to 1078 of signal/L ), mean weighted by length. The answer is 0.12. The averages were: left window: 3.07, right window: 3.09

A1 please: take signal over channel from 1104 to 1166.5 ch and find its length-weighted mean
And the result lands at 2.95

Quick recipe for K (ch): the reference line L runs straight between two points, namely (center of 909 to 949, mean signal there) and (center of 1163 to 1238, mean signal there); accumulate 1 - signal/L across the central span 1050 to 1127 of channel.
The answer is 6.6 ch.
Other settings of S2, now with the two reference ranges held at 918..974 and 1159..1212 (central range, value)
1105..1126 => 1.0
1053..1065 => 0.8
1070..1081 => 2.0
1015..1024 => 0.2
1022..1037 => 0.3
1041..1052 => 0.4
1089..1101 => 0.5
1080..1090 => 0.5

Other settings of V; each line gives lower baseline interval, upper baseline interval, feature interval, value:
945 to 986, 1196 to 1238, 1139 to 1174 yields 0.077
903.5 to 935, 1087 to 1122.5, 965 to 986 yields -0.034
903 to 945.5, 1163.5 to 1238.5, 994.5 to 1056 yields 0.021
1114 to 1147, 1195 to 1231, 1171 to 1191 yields 0.063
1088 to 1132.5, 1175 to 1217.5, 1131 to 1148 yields 0.024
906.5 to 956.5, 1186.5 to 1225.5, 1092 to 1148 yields 0.082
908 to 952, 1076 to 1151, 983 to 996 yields -0.028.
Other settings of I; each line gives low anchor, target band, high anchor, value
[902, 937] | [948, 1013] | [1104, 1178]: -0.02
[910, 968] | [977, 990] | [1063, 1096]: -0.06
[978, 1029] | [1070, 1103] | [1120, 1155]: 0.07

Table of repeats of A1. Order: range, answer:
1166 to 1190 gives 2.95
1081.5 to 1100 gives 2.93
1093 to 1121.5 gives 2.93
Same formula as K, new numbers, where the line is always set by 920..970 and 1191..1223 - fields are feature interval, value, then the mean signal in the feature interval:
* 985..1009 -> 0.4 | 3.04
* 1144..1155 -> 0.9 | 2.97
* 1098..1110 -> 1.0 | 2.92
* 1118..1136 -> 1.5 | 2.94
